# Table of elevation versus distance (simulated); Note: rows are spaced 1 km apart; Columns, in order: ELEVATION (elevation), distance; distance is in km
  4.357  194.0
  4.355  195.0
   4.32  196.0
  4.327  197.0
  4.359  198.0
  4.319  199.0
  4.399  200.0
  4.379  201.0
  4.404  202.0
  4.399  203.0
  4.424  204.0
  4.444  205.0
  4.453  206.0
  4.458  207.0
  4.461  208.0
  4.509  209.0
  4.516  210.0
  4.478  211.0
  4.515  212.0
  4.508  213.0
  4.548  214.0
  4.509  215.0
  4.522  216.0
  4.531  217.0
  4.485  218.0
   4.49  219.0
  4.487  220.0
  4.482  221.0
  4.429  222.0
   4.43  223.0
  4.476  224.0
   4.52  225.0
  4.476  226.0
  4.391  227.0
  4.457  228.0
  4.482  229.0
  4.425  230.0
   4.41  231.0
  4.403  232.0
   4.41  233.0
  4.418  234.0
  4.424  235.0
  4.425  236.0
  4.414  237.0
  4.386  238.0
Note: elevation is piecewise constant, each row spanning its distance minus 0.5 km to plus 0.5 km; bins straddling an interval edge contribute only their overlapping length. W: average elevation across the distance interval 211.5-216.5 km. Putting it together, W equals 4.52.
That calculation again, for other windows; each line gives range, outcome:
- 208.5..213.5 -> 4.51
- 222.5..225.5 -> 4.48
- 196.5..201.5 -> 4.36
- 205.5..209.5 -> 4.47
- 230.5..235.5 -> 4.41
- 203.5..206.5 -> 4.44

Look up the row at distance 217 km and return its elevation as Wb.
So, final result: 4.531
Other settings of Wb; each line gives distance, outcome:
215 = 4.509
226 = 4.476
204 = 4.424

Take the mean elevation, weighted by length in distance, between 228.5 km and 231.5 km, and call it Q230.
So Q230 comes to 4.44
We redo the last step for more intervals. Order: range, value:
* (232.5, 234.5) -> 4.41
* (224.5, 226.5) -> 4.5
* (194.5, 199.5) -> 4.34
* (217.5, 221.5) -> 4.49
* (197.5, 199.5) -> 4.34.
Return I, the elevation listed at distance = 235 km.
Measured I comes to 4.424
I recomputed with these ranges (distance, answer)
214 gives 4.548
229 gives 4.482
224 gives 4.476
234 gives 4.418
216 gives 4.522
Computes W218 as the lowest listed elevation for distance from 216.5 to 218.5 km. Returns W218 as 4.485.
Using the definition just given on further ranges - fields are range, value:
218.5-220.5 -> 4.487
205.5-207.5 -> 4.453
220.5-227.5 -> 4.391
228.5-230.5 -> 4.425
